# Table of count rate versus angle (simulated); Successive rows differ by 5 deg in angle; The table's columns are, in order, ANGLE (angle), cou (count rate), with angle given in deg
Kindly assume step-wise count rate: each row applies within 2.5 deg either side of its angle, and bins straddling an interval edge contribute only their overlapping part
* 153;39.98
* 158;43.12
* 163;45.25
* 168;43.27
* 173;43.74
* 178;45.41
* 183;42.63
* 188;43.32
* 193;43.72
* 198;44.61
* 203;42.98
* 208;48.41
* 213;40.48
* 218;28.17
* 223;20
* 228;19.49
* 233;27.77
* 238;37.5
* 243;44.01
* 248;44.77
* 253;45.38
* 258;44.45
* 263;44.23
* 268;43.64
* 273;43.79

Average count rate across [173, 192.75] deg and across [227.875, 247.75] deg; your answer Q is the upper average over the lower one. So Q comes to 0.80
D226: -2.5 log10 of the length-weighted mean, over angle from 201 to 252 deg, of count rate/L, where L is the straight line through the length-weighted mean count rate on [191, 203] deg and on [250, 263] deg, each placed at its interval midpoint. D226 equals 0.24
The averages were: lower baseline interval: 43.9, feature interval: 35.6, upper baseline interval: 44.8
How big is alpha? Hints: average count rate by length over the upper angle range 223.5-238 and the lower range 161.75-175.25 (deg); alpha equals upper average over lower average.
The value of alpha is 0.6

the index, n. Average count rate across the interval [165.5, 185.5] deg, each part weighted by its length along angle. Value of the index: 43.8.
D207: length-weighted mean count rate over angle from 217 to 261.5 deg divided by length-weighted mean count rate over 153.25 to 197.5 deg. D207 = 0.80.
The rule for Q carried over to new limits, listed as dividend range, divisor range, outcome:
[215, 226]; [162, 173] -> 0.56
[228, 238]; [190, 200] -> 0.64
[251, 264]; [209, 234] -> 1.57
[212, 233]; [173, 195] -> 0.60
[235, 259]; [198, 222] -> 1.09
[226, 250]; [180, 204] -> 0.80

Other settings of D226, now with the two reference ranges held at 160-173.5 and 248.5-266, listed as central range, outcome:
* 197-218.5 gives 0.06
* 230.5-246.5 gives 0.20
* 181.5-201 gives 0.02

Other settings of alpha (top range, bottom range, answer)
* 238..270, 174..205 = 1.00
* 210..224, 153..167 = 0.72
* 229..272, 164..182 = 0.92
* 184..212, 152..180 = 1.02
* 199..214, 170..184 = 1.01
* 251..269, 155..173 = 1.02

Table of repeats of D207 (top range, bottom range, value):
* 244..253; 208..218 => 1.14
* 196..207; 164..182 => 1.01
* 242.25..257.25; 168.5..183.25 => 1.02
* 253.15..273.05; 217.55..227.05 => 1.97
